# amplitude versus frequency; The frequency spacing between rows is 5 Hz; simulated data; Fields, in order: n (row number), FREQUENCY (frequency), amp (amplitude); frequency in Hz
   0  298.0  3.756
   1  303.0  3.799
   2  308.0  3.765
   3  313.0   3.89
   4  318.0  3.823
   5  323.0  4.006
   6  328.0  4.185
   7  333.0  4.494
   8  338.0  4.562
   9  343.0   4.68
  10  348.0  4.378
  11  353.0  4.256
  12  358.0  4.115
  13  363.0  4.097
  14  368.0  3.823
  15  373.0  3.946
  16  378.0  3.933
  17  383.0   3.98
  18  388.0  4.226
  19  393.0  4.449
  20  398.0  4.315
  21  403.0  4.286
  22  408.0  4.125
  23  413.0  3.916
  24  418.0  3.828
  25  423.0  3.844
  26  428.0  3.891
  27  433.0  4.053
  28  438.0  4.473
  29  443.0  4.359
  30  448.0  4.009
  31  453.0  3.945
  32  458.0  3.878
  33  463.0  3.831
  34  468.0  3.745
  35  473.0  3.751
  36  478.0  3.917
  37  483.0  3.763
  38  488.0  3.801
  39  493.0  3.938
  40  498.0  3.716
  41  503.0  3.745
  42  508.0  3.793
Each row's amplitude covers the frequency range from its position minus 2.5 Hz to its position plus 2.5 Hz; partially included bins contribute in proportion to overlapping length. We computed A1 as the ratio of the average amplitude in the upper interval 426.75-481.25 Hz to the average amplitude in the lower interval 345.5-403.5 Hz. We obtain 1.0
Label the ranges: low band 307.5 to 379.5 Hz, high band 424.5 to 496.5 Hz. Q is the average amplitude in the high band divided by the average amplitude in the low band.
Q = 1.0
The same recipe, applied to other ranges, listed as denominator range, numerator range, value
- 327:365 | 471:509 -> 0.87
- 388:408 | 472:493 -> 0.89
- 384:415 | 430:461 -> 0.98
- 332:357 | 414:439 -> 0.90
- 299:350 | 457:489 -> 0.92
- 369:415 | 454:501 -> 0.93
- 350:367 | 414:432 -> 0.94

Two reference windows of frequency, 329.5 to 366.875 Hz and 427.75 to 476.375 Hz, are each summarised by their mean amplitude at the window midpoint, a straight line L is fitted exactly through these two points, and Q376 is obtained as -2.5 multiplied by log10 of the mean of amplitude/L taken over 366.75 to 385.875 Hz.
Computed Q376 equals 0.084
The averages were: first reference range 4.34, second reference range 4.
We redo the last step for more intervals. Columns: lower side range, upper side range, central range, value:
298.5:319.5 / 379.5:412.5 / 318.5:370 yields -0.074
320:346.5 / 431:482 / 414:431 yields 0.063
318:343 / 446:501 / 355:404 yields 0.007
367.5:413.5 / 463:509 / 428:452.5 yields -0.057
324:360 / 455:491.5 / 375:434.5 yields 0.010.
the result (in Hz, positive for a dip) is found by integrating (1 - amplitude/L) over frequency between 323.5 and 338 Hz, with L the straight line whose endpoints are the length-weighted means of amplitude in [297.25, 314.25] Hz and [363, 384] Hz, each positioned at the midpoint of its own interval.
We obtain -1.8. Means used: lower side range 3.8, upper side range 3.94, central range 4.33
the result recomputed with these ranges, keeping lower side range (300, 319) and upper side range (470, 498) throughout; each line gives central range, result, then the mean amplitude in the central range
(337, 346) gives -1.9 Hz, 4.62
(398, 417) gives -1.5 Hz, 4.11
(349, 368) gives -1.5 Hz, 4.13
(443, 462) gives -0.8 Hz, 3.99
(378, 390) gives -0.8 Hz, 4.06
